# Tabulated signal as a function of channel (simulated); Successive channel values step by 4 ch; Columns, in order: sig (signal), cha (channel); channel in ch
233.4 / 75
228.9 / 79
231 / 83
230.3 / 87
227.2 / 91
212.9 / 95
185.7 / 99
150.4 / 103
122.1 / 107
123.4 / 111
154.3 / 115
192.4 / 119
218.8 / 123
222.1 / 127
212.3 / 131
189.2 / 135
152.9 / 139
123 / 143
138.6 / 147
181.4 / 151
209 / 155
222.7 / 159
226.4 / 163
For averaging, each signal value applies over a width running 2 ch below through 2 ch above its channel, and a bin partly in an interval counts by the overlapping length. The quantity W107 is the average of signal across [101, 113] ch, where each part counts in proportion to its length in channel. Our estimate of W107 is 132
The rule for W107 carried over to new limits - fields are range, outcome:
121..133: 218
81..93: 230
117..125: 206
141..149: 131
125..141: 194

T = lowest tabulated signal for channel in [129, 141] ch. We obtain 152.9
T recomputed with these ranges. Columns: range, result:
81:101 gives 185.7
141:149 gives 123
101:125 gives 122.1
